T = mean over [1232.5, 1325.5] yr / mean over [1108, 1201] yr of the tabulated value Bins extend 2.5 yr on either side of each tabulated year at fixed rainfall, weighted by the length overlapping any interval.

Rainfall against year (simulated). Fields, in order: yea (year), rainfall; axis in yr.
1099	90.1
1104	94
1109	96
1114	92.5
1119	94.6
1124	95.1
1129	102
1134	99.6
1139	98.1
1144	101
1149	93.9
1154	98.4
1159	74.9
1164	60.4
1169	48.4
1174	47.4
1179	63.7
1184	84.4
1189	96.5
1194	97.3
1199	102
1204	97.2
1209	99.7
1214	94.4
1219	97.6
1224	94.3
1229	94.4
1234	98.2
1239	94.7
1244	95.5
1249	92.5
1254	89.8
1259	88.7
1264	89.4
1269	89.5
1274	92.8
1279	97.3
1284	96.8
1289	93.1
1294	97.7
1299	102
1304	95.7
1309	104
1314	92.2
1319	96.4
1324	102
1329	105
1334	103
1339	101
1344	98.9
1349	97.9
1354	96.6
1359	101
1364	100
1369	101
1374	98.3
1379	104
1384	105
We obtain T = 1.10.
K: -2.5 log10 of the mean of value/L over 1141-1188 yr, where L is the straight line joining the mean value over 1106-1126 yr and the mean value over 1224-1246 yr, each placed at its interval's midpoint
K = 0.25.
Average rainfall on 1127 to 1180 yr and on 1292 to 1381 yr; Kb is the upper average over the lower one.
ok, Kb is 1.23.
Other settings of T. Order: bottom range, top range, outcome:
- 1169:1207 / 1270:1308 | 1.18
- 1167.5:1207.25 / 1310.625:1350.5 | 1.23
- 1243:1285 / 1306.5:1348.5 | 1.09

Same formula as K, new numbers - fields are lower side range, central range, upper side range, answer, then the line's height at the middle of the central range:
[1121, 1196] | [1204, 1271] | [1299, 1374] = -0.035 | 91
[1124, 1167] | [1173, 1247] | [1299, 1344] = 0.033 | 94.1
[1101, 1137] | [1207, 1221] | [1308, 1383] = 0.008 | 97.8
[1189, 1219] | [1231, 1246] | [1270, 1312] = 0.017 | 97.6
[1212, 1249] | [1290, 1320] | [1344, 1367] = -0.004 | 97.5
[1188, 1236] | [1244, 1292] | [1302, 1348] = 0.069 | 98.5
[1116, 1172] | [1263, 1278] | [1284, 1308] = 0.052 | 95.8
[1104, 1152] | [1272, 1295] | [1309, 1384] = 0.041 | 99.2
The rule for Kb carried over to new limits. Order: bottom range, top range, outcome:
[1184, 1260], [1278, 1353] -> 1.04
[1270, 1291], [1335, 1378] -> 1.05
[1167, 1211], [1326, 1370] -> 1.23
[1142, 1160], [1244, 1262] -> 0.98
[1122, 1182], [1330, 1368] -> 1.22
